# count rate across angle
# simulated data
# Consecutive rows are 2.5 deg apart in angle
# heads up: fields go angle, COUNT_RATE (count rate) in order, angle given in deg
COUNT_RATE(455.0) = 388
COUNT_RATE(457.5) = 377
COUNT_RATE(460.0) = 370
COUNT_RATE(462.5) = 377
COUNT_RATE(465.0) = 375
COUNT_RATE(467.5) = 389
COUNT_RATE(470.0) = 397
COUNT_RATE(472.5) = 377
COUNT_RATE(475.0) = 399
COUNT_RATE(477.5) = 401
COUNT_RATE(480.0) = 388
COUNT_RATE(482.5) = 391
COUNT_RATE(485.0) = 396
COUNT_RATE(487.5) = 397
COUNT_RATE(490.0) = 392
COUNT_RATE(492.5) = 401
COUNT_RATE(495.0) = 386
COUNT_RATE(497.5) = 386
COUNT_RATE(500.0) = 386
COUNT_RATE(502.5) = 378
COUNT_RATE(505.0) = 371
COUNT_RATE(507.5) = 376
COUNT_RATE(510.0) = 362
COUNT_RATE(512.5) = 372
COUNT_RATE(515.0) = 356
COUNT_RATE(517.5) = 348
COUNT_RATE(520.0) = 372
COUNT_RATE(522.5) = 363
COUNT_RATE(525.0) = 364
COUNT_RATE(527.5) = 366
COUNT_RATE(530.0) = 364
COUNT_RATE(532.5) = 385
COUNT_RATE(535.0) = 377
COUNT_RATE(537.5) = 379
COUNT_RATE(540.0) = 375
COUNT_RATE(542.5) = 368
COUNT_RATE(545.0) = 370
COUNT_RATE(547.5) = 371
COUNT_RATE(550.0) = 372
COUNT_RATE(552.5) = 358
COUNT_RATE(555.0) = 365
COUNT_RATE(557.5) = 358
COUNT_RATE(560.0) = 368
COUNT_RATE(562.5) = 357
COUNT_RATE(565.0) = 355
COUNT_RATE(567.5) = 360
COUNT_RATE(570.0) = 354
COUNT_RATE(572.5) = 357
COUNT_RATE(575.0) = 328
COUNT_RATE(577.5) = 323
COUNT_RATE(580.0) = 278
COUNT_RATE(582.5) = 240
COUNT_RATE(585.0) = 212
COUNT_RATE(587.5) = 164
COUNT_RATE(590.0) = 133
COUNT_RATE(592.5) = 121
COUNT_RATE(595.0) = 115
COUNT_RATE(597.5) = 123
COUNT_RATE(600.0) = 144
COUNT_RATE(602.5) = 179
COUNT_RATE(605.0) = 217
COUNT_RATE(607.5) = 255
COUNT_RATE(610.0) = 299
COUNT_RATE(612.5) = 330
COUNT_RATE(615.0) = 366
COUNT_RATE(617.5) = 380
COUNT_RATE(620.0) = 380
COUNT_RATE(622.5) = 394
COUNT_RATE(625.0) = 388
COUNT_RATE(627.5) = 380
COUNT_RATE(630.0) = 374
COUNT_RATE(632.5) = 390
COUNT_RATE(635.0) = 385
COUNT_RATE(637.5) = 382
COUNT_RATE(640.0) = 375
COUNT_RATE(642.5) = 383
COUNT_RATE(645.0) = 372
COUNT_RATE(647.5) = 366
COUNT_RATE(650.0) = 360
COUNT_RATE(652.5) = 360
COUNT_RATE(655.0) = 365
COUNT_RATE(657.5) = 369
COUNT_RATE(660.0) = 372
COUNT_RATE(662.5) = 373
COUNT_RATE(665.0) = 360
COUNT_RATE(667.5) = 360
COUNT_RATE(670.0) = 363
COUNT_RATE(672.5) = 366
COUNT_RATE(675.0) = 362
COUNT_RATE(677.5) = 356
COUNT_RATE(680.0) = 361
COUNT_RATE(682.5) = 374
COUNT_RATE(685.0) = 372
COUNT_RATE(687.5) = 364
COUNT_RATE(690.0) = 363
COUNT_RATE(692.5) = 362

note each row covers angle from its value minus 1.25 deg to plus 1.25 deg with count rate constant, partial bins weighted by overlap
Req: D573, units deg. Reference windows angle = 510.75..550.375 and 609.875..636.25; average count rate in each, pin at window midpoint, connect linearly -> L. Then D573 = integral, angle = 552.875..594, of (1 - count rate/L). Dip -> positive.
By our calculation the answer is 8.7 deg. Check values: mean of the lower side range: 369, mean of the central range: 292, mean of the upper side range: 373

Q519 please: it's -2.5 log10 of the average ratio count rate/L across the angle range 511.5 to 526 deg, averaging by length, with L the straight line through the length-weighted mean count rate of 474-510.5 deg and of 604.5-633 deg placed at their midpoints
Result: 0.05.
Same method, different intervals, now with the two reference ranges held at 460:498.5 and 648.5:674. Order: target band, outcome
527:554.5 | 0.03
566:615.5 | 0.47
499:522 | 0.05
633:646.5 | -0.03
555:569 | 0.05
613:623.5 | -0.02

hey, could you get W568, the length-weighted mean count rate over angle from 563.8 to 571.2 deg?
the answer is 356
